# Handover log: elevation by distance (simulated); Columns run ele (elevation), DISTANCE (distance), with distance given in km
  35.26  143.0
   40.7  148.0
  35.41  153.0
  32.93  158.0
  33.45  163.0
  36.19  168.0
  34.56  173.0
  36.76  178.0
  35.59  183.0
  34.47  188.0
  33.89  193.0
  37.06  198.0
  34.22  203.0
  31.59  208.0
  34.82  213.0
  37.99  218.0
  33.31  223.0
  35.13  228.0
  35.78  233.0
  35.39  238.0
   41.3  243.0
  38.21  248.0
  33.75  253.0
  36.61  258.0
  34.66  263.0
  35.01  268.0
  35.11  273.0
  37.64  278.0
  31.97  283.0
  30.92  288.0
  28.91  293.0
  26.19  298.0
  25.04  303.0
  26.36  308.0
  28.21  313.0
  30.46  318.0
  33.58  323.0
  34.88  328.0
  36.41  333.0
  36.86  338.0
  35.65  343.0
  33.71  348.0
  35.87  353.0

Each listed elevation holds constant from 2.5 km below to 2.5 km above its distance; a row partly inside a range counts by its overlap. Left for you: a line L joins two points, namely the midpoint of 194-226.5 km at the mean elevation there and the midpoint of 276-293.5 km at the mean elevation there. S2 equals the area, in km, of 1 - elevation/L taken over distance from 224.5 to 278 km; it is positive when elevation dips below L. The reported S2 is -4.0 km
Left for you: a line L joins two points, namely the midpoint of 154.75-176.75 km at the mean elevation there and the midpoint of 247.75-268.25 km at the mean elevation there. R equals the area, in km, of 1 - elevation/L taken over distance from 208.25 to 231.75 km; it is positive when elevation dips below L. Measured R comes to 0.0 km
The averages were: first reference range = 34.5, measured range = 35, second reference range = 35.4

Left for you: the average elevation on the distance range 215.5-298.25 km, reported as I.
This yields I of 34.8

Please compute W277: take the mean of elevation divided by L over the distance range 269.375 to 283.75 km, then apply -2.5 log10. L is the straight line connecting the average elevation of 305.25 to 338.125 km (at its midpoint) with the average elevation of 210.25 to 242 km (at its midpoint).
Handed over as -0.048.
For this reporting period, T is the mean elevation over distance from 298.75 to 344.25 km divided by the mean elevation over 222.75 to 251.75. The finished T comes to 0.9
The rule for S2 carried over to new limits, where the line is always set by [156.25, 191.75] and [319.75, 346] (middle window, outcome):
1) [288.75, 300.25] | 2.32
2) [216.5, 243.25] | -0.77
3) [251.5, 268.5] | 0.01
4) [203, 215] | 0.55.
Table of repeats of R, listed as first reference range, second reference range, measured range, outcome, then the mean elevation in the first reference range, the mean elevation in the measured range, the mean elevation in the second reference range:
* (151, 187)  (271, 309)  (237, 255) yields -3.0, 35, 37.4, 30.4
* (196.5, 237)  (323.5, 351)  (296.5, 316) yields 4.8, 35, 26.6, 35.4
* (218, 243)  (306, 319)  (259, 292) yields -2.5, 35.9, 34.1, 28.2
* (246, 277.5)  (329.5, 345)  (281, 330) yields 8.7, 35.6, 29.6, 36.2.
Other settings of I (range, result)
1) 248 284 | 35.3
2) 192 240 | 34.9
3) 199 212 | 33.6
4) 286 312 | 27.5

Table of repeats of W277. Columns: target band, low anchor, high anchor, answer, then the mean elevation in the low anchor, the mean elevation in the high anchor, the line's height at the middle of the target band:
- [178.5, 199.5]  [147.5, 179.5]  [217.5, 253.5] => 0.01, 35.4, 36.4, 35.7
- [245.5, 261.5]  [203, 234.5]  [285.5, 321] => -0.13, 34.7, 28.1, 32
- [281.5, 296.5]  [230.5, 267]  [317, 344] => 0.18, 36.5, 34.8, 35.7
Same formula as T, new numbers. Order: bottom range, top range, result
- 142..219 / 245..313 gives 0.91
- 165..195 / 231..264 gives 1.04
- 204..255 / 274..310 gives 0.84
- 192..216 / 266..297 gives 0.96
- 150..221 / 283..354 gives 0.90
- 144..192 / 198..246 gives 1.00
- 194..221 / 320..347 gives 1.01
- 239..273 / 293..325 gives 0.78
